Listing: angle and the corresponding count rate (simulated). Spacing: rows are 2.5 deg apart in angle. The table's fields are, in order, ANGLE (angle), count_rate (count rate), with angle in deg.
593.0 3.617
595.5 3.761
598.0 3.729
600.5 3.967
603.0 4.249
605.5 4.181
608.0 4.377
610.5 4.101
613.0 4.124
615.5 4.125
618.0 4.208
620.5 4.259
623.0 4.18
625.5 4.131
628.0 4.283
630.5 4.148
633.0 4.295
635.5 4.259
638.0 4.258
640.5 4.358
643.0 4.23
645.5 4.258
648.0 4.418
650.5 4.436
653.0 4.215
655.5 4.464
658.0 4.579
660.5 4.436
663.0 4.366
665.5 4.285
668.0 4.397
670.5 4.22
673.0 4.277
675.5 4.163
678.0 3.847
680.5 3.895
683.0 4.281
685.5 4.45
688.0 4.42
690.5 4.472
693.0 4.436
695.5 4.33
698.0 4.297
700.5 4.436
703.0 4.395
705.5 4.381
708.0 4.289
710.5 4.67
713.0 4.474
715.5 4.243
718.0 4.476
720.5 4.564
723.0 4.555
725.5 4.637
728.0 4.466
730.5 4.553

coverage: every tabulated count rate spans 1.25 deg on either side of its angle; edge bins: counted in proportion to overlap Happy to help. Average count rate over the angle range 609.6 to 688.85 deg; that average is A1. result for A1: 4.26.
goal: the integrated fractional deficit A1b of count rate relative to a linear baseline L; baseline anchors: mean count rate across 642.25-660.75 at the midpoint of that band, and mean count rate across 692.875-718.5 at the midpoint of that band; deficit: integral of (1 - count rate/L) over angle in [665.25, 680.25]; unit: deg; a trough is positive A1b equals 0.7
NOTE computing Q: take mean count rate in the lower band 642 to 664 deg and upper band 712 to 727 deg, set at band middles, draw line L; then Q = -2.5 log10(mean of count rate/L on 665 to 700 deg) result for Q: 0.04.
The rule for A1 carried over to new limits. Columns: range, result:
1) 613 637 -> 4.21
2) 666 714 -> 4.32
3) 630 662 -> 4.34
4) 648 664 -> 4.42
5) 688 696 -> 4.42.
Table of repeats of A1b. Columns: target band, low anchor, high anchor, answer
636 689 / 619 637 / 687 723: 0.2 deg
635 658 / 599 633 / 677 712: -0.5 deg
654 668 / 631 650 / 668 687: -0.6 deg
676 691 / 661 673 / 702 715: 0.5 deg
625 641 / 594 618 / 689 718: -0.3 deg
